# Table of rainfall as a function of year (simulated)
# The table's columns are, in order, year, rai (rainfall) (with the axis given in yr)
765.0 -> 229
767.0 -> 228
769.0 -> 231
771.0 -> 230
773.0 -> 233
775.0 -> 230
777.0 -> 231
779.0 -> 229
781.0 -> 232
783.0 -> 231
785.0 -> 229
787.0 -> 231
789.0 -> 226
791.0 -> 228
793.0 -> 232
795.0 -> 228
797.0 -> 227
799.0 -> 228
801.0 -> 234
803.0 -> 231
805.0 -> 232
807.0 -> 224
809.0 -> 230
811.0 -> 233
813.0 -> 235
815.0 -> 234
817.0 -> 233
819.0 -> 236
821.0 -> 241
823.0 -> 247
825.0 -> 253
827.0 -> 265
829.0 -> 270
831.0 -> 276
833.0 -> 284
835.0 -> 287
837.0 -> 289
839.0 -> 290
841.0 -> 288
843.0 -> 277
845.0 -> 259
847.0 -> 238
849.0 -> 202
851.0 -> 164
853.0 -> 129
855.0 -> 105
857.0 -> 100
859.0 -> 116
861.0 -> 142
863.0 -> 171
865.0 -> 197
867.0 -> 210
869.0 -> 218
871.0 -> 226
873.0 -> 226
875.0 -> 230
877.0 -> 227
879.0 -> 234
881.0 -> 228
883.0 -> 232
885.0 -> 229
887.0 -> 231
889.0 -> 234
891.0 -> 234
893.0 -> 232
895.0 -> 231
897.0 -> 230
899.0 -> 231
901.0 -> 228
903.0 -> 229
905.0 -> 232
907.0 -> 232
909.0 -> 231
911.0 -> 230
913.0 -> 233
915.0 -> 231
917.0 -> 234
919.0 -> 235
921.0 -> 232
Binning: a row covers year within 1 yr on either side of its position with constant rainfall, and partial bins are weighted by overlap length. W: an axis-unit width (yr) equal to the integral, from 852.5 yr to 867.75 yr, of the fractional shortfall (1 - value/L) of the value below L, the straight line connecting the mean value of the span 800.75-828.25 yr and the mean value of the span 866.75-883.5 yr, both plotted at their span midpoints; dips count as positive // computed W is 5.5 yr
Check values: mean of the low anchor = 238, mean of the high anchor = 226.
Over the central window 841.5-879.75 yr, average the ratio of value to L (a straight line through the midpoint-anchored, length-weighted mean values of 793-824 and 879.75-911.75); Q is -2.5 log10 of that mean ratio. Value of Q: 0.19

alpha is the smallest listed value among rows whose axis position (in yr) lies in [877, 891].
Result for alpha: 227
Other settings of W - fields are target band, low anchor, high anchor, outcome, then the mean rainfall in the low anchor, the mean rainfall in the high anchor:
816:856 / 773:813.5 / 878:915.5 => -1.93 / 230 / 231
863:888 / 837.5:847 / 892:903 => 2.60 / 275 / 230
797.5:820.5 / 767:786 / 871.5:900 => -0.14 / 231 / 231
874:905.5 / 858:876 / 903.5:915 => -2.57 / 193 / 231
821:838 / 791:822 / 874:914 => -2.80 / 232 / 231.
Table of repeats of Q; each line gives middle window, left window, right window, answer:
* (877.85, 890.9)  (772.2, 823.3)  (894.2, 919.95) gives 0.00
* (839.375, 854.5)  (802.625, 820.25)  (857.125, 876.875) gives -0.08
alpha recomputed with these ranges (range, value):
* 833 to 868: 100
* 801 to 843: 224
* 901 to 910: 228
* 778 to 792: 226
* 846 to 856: 105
